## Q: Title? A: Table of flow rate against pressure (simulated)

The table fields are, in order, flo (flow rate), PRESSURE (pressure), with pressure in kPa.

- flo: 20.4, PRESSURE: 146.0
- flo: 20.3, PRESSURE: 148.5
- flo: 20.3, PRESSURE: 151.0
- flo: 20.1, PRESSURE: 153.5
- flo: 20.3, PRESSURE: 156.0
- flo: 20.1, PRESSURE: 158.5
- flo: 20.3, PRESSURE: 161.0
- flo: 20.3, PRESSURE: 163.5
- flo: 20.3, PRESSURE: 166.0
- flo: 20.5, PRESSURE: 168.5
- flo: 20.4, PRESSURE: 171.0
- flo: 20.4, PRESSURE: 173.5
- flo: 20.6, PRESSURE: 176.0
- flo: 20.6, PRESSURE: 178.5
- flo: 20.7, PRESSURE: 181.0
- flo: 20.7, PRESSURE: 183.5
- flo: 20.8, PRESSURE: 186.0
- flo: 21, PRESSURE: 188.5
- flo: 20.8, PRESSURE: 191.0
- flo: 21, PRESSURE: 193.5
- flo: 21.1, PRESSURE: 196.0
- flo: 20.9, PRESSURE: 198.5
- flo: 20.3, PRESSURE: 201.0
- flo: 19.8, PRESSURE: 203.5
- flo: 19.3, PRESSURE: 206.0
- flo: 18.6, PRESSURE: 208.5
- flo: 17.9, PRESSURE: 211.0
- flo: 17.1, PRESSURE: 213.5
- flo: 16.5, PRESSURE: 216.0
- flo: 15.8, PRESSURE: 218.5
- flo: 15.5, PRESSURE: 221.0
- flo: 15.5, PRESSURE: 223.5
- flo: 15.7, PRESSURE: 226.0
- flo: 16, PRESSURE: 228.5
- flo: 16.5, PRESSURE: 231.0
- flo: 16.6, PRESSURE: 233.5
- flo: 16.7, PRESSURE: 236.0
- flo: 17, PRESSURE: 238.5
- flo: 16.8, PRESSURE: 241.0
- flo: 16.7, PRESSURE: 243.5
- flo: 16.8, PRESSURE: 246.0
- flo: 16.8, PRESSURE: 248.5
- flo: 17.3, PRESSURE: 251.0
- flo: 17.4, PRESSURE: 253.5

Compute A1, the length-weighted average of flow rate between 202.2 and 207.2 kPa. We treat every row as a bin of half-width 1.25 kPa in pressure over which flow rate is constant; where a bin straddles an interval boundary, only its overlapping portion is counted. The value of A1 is 19.6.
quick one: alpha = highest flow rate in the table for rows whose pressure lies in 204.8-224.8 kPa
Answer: 19.3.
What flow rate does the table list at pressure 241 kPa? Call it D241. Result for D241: 16.8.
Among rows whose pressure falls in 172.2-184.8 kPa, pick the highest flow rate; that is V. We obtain 20.7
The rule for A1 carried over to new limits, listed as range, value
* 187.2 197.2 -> 21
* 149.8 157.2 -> 20.2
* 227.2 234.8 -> 16.4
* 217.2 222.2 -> 15.7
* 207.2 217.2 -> 17.5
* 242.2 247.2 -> 16.8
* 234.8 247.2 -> 16.8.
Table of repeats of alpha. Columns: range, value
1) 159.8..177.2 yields 20.6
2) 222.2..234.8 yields 16.6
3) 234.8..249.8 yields 17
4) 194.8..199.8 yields 21.1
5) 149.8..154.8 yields 20.3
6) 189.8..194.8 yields 21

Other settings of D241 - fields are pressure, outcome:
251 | 17.3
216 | 16.5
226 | 15.7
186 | 20.8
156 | 20.3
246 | 16.8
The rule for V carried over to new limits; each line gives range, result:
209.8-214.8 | 17.9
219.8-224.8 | 15.5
